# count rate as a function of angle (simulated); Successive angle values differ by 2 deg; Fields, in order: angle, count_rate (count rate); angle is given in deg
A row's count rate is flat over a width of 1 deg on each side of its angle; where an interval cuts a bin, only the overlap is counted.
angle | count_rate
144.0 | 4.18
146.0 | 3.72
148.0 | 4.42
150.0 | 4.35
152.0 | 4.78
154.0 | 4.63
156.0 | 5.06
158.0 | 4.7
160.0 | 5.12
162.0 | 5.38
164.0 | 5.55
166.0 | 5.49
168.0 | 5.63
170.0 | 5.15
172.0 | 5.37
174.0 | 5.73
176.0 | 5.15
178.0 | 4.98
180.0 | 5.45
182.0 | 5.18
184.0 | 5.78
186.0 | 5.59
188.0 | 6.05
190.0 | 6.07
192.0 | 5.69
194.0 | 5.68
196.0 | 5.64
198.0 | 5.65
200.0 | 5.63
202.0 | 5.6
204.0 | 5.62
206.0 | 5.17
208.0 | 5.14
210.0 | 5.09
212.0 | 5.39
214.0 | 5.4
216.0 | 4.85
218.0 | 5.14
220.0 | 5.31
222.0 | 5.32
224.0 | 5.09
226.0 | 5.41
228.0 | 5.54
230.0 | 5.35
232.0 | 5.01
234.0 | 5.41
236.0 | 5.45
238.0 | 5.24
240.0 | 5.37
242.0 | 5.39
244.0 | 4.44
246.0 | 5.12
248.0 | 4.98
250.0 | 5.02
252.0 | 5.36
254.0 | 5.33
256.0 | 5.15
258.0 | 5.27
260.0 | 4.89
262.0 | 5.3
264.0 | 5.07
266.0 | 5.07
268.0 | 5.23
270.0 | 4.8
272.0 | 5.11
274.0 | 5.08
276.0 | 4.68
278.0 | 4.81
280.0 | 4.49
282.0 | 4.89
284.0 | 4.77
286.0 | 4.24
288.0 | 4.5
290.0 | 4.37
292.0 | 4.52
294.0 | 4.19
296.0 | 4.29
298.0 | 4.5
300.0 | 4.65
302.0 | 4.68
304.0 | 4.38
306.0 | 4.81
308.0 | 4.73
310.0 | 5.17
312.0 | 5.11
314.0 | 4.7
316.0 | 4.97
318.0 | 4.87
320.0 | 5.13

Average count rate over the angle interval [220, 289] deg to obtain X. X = 5.07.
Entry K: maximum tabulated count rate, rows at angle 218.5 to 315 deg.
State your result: 5.54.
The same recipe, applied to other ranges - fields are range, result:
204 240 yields 5.62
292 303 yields 4.68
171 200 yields 6.07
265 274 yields 5.23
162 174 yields 5.73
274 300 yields 5.08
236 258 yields 5.45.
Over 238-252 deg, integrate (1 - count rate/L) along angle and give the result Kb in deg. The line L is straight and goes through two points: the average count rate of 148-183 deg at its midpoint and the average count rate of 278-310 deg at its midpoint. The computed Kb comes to -0.90 deg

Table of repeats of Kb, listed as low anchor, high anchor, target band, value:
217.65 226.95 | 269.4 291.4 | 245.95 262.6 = -0.7 deg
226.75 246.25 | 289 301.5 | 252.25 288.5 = -1.3 deg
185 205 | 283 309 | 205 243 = 0.7 deg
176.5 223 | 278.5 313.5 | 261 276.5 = -0.7 deg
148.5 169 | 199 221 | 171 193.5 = -1.7 deg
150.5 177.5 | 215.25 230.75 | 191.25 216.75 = -1.0 deg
